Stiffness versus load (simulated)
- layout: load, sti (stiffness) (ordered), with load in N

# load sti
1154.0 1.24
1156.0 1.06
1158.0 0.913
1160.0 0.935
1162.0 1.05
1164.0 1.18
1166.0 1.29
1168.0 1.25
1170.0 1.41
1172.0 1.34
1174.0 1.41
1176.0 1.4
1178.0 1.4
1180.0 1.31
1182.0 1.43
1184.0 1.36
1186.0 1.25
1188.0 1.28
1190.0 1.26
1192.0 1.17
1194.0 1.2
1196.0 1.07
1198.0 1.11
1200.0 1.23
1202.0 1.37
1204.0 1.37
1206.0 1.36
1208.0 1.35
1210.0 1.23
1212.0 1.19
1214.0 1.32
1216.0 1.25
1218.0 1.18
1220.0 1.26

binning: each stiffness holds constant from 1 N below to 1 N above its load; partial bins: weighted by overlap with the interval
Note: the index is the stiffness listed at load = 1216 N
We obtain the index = 1.25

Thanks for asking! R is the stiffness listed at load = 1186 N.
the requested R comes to 1.25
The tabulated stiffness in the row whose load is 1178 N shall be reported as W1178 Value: 1.4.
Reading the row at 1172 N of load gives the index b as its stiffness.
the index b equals 1.34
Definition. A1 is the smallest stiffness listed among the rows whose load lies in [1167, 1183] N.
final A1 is 1.25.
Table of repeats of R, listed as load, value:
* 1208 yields 1.35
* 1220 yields 1.26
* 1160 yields 0.935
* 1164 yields 1.18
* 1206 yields 1.36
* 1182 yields 1.43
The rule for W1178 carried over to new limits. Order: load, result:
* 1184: 1.36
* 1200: 1.23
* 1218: 1.18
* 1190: 1.26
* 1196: 1.07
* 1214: 1.32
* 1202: 1.37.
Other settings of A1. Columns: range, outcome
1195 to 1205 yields 1.07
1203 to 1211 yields 1.23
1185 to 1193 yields 1.17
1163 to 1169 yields 1.18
